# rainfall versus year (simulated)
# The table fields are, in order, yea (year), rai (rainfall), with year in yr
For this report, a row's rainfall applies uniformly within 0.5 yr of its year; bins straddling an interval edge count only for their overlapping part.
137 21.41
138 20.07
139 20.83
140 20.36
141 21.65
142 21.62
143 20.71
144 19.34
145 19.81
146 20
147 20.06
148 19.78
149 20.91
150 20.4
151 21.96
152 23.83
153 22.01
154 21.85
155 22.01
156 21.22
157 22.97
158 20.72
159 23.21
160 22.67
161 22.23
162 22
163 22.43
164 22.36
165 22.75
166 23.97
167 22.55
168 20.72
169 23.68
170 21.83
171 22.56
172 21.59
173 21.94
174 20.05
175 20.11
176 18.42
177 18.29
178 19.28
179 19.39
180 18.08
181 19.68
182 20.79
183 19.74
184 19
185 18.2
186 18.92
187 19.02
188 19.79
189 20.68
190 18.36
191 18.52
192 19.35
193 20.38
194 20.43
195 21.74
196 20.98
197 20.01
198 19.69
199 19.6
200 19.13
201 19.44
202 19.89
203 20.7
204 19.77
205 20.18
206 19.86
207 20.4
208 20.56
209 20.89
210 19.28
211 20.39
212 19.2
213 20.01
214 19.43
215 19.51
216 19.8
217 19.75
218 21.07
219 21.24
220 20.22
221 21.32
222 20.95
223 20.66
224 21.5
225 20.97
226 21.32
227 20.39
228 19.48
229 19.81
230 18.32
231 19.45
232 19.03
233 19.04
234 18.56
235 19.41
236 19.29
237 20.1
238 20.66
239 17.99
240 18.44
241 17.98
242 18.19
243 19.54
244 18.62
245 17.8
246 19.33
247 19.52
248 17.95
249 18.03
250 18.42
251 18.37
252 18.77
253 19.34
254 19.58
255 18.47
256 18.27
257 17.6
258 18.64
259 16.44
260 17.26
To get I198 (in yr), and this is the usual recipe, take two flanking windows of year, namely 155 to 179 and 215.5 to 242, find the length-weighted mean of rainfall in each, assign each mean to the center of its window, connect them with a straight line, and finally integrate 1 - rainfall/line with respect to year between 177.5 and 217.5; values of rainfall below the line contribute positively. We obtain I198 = 1.9 yr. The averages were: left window 21.6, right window 19.8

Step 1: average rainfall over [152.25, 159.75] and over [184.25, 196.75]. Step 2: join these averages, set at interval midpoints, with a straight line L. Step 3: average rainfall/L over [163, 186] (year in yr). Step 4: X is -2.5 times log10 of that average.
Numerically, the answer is 0.01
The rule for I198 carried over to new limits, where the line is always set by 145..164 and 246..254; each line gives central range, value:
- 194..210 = 0.0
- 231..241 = 0.0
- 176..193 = 1.3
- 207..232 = -0.7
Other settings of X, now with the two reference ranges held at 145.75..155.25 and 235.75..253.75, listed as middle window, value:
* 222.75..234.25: -0.04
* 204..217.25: -0.01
